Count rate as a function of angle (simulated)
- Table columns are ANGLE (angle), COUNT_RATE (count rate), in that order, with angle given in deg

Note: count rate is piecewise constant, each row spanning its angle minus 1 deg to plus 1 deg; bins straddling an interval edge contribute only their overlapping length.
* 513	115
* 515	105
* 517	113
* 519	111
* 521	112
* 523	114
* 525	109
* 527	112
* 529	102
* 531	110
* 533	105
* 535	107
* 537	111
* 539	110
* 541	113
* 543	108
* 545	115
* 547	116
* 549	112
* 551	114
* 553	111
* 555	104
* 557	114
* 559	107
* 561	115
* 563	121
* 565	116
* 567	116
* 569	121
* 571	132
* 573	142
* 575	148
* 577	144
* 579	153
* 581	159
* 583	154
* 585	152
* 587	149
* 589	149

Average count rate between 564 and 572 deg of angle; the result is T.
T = 121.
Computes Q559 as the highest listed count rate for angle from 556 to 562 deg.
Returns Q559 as 115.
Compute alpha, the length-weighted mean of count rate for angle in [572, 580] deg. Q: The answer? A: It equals 147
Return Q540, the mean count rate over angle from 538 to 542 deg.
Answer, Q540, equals 112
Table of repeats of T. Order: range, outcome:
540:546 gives 112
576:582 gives 152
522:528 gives 112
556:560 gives 110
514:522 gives 110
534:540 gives 109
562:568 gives 118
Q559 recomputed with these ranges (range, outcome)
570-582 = 159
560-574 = 142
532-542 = 113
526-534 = 112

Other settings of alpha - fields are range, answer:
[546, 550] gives 114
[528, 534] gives 106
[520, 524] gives 113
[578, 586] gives 154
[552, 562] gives 110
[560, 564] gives 118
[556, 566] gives 115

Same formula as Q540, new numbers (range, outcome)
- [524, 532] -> 108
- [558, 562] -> 111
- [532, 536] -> 106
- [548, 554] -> 112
